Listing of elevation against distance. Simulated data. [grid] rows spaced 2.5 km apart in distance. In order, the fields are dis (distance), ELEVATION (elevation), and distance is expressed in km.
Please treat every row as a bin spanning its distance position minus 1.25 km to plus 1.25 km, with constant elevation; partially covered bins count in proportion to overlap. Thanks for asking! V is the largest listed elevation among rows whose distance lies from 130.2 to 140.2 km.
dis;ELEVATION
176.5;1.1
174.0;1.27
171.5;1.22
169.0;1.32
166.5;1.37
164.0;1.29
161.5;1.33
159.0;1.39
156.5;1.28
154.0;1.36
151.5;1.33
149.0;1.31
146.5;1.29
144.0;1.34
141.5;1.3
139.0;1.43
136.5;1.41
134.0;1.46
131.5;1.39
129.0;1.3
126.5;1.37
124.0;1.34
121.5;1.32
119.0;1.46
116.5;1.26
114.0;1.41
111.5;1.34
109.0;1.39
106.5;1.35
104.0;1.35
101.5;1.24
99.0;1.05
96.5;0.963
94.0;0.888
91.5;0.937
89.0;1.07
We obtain 1.46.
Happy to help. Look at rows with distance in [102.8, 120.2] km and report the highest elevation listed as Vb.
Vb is 1.46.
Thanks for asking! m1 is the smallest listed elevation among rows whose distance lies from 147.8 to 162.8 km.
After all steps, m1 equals 1.28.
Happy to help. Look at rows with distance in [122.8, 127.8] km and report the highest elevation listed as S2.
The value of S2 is 1.37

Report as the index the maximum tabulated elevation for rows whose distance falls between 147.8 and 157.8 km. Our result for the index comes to 1.36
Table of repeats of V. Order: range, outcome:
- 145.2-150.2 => 1.31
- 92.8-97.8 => 0.963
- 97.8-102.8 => 1.24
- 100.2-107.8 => 1.35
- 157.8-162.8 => 1.39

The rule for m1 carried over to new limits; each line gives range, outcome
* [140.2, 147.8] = 1.29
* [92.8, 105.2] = 0.888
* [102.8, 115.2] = 1.34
